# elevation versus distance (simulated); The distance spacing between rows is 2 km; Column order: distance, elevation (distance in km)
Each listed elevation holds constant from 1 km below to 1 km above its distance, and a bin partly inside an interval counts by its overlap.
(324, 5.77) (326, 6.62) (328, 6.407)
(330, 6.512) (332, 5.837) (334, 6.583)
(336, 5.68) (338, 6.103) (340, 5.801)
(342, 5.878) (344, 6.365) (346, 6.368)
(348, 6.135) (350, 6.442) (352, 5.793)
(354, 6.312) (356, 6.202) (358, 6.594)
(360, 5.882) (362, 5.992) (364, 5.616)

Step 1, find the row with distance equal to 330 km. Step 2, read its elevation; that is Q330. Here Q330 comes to 6.512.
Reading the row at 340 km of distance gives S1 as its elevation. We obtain 5.801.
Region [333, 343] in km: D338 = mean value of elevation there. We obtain 6.01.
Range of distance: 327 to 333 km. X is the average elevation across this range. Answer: 6.25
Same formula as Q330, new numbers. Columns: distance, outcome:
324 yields 5.77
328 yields 6.407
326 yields 6.62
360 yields 5.882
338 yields 6.103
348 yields 6.135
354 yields 6.312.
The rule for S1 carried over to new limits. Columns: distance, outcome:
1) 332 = 5.837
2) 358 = 6.594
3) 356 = 6.202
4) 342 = 5.878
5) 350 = 6.442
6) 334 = 6.583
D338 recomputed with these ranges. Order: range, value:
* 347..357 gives 6.18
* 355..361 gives 6.23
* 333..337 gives 6.13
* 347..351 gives 6.29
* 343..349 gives 6.29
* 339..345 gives 6.01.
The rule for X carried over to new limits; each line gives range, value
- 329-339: 6.14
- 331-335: 6.21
